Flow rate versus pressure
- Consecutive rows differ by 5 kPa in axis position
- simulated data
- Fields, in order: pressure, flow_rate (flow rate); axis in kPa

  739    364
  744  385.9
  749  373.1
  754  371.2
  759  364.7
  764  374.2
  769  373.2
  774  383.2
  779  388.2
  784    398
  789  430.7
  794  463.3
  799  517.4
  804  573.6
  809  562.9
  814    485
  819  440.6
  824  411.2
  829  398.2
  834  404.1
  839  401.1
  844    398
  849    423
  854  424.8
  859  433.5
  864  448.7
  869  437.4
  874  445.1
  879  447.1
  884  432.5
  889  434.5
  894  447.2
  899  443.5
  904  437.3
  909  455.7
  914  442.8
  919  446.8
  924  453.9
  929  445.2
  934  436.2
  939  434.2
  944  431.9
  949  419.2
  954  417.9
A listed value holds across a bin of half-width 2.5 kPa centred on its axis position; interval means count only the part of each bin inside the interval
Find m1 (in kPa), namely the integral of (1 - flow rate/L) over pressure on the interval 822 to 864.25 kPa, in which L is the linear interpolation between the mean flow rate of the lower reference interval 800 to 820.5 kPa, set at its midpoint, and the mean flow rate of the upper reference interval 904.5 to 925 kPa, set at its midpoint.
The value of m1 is 7.0 kPa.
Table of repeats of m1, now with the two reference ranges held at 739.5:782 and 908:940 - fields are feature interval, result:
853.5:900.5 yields -1.6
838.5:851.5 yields 0.1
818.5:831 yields -0.3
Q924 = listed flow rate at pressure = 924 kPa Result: 453.9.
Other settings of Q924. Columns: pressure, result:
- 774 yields 383.2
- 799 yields 517.4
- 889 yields 434.5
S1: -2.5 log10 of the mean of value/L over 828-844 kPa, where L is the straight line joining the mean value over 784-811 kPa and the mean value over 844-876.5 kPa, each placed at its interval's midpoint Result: 0.14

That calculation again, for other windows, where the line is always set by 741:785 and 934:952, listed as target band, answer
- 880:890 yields -0.058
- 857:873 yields -0.086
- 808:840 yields -0.116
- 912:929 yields -0.062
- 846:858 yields -0.054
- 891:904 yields -0.068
